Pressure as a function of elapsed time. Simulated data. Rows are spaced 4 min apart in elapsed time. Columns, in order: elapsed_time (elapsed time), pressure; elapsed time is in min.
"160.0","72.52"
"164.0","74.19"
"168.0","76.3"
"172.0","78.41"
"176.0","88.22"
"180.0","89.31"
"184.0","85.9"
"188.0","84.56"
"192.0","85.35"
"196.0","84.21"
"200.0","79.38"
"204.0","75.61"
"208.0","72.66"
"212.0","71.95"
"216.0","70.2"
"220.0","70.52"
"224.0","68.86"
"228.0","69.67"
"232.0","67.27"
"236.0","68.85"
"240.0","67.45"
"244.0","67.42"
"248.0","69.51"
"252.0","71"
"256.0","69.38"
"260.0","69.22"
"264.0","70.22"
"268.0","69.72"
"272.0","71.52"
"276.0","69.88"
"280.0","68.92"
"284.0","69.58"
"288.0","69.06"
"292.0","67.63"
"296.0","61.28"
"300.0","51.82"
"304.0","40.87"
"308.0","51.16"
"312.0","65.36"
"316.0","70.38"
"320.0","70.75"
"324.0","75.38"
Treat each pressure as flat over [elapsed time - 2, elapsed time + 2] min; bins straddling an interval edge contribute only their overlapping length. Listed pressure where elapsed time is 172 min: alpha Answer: 78.41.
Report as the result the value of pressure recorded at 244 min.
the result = 67.42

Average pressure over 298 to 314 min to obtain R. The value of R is 52.3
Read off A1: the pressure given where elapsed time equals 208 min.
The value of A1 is 72.66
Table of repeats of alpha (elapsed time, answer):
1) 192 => 85.35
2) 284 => 69.58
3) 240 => 67.45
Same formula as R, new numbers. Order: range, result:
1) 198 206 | 77.5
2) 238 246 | 67.4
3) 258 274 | 70.2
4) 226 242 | 68.3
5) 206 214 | 72.3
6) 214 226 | 69.9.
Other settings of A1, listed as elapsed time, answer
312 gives 65.36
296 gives 61.28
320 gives 70.75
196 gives 84.21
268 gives 69.72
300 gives 51.82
